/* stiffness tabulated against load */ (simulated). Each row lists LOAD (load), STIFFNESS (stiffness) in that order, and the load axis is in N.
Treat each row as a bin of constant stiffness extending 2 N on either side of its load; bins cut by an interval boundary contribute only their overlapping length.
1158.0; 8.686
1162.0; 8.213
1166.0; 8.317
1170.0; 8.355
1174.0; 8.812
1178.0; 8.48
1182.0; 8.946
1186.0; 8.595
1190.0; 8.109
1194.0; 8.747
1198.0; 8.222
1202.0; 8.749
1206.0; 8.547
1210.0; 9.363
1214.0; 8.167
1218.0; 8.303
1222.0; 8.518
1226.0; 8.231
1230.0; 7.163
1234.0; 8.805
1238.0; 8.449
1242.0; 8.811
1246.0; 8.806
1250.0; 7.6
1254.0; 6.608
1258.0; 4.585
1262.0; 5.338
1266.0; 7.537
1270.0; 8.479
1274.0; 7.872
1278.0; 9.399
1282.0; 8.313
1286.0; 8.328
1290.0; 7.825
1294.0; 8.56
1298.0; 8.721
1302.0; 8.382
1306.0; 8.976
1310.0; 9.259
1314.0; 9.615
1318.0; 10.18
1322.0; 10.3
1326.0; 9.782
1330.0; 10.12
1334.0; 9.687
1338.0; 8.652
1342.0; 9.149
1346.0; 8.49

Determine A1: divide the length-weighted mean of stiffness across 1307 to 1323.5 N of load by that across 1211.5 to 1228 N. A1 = 1.17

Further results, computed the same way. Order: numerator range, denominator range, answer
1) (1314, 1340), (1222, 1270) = 1.30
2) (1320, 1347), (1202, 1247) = 1.12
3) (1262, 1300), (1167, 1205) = 0.96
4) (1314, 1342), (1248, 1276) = 1.42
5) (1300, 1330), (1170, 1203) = 1.11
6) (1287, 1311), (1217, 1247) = 1.02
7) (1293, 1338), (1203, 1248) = 1.11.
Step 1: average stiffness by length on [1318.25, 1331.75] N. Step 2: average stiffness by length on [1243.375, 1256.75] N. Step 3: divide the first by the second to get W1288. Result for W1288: 1.33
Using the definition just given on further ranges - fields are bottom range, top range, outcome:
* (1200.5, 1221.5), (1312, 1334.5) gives 1.16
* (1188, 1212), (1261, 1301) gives 0.94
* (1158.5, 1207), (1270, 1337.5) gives 1.06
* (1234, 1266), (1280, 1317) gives 1.19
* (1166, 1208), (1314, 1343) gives 1.14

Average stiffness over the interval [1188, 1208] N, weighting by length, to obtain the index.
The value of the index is 8.47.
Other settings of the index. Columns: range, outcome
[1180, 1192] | 8.55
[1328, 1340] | 9.49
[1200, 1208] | 8.65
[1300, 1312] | 8.87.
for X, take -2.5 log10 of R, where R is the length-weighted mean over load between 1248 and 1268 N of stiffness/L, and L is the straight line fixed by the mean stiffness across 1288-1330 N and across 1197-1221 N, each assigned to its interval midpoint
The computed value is 0.37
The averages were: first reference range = 8.57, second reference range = 9.21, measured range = 6.33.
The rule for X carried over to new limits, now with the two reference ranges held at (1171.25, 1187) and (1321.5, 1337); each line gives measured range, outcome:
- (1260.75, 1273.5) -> 0.271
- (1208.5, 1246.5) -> 0.079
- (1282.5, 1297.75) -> 0.153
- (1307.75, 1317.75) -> 0.020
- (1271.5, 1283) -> 0.110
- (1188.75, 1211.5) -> 0.030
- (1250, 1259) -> 0.445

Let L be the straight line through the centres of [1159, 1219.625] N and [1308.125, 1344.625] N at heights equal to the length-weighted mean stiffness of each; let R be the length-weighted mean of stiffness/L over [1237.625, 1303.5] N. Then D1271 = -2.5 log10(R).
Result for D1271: 0.171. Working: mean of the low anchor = 8.53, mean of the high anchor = 9.62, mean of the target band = 7.84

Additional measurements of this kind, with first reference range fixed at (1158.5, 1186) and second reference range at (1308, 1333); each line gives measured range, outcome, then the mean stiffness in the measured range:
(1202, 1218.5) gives 0.03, 8.64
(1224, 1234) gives 0.14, 7.92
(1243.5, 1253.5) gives 0.15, 7.99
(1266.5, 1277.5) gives 0.14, 8.26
